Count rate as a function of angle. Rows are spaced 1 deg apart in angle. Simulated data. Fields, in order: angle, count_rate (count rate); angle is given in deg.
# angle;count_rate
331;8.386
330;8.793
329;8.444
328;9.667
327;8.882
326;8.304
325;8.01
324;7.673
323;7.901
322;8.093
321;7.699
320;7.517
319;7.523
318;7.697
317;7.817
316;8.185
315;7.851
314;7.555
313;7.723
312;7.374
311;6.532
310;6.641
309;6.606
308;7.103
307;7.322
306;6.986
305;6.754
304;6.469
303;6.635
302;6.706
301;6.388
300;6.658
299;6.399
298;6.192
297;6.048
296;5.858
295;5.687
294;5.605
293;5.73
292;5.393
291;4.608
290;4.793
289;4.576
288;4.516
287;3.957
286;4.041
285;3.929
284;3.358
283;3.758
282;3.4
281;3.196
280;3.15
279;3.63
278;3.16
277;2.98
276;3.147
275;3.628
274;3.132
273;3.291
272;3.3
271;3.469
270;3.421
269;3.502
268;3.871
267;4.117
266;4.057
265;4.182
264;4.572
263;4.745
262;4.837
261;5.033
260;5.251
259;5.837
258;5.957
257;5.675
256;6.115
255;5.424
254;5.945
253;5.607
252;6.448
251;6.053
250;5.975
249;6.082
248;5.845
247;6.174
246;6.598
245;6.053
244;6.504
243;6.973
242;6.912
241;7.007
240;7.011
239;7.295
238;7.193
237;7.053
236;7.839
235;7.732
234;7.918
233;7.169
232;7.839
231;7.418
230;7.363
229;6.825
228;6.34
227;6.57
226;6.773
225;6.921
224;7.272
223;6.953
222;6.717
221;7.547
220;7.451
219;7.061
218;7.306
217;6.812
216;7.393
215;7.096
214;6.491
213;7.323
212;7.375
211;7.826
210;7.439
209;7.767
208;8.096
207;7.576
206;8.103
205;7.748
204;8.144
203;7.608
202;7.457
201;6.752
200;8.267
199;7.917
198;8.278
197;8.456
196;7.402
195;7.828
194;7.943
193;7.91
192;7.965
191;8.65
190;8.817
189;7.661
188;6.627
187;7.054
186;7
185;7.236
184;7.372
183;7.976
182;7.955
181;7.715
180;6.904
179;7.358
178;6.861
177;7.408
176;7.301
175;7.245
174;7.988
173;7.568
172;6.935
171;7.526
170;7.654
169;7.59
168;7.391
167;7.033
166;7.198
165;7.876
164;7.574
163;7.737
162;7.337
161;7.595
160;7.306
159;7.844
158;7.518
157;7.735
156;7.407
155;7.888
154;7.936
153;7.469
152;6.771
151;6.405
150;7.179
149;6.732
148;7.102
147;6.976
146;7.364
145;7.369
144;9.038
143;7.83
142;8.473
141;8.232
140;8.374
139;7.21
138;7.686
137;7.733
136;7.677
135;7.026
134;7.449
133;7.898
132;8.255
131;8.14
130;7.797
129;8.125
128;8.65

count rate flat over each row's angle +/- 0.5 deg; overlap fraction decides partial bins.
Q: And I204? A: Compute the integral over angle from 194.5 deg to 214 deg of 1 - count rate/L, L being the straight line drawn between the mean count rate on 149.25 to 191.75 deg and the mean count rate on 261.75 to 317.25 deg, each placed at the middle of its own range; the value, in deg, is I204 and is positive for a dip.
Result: -2.6 deg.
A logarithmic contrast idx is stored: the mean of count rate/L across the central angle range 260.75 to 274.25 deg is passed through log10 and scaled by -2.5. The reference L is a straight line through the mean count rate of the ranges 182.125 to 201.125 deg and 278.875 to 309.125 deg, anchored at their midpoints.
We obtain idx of 0.45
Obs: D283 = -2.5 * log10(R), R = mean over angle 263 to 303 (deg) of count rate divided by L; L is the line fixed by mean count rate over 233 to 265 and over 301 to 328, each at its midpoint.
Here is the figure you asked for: 0.48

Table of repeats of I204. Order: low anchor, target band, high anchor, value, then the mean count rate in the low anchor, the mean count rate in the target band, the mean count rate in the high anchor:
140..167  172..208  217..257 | -2.23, 7.54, 7.65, 6.79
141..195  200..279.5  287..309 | 6.46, 7.52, 6.18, 5.99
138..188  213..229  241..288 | -2.94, 7.47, 6.99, 4.72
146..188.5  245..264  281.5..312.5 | 1.53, 7.36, 5.73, 5.68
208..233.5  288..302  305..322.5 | 3.19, 7.18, 5.68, 7.41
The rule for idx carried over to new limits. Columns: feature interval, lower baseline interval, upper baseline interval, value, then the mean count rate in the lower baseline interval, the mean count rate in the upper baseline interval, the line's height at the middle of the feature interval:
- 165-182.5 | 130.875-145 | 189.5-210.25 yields 0.072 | 7.9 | 7.92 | 7.91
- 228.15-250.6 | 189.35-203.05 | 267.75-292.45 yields -0.197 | 7.95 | 3.72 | 5.78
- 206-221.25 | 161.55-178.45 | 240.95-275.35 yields -0.171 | 7.43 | 5.17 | 6.31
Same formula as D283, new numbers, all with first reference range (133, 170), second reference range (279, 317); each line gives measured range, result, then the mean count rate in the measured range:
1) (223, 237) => -0.10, 7.21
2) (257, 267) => 0.25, 4.94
